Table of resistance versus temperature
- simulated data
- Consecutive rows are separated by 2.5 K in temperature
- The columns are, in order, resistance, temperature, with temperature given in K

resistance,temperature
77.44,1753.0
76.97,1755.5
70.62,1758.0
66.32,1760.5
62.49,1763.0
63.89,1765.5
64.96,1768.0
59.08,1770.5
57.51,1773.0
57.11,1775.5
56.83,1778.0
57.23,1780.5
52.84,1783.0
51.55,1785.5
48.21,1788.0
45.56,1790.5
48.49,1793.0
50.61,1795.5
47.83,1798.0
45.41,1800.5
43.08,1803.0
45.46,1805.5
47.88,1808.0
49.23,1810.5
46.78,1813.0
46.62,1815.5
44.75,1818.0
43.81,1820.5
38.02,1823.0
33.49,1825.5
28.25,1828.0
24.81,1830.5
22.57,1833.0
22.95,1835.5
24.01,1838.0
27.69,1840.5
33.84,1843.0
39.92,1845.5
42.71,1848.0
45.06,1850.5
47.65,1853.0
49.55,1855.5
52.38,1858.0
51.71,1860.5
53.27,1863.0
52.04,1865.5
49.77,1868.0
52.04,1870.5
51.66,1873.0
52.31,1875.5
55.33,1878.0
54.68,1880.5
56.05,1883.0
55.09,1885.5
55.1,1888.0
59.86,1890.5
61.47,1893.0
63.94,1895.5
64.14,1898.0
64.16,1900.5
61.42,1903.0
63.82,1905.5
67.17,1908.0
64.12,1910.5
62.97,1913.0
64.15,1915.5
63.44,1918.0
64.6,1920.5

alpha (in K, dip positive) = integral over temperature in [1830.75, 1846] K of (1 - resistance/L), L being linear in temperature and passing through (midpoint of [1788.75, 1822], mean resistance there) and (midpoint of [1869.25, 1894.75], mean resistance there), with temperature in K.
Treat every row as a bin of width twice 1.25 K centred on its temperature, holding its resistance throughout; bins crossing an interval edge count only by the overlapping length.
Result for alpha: 6.9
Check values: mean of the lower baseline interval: 46.5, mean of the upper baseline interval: 55.5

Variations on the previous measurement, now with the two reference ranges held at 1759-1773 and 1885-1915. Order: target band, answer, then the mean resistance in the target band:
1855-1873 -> 3.10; 51.6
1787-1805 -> 4.54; 46.9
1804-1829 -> 8.01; 42.6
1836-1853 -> 7.24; 35.9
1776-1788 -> 1.67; 54.1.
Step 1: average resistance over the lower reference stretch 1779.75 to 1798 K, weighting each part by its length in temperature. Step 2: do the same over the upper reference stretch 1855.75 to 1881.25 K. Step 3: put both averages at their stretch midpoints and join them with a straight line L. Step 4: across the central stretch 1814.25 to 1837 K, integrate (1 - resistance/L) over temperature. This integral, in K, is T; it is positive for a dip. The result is 7.7 K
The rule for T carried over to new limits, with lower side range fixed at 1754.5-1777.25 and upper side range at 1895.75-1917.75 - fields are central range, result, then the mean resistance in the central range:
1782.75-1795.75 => 3.01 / 49.2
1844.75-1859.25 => 3.98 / 46.4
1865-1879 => 2.59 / 52.1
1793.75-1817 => 6.18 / 47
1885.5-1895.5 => 0.78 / 59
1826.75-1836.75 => 6.15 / 24.6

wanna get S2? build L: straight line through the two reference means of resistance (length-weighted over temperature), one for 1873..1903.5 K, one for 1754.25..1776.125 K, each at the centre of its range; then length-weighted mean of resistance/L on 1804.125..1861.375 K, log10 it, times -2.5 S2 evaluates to 0.47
